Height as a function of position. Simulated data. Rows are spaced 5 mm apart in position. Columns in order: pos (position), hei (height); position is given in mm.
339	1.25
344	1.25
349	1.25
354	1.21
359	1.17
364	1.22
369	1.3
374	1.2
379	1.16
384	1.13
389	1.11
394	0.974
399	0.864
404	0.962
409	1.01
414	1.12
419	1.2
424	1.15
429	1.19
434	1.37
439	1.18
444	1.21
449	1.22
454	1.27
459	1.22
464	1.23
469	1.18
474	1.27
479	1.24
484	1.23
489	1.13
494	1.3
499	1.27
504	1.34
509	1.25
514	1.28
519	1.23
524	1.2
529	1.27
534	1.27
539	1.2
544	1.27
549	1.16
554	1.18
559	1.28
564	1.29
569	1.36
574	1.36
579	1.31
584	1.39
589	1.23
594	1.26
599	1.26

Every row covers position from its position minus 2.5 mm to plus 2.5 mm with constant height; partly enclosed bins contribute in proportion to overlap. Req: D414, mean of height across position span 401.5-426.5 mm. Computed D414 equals 1.09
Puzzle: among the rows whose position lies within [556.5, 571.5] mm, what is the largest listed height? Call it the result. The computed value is 1.36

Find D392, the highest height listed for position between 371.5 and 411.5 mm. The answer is 1.2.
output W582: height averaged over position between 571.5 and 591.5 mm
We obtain 1.32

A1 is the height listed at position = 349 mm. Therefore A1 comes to 1.25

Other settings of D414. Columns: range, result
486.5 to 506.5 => 1.26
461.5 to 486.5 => 1.23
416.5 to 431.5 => 1.18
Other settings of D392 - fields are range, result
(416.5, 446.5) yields 1.37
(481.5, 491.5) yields 1.23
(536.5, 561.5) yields 1.28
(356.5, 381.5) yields 1.3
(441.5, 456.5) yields 1.27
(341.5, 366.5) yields 1.25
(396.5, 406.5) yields 0.962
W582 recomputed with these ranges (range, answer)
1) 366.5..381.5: 1.22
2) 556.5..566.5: 1.29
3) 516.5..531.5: 1.23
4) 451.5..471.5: 1.23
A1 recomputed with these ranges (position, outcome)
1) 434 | 1.37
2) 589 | 1.23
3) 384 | 1.13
